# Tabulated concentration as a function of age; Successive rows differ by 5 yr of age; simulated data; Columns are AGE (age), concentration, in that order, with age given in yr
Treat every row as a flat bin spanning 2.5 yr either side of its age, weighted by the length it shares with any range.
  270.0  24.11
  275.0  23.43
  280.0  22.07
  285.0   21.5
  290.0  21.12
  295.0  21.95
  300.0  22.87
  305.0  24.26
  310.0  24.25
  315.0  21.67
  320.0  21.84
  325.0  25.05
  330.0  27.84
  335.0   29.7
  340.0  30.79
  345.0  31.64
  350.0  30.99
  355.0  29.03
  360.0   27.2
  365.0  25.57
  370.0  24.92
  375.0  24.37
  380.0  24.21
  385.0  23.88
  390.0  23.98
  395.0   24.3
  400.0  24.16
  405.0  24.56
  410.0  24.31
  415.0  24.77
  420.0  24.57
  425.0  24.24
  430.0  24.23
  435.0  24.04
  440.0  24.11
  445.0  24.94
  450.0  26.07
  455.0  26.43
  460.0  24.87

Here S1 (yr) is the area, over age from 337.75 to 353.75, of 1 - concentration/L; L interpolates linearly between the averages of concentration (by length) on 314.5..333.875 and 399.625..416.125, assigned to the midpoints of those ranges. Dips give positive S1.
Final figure -4.1 yr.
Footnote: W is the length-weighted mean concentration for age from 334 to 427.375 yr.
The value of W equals 26.1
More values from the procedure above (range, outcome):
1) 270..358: 25.3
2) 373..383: 24.3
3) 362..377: 25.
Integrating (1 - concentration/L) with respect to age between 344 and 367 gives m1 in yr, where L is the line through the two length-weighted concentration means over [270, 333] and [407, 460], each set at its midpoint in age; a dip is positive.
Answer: -4.7 yr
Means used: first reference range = 23.2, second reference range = 24.8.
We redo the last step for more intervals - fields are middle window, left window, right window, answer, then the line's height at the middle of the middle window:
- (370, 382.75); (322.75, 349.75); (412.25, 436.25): 1.2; 27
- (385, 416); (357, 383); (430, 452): 0.9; 25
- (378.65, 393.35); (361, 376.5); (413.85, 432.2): 0.6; 25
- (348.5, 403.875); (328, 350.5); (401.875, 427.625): 3.7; 27.4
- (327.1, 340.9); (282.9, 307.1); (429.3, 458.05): -3.7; 23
